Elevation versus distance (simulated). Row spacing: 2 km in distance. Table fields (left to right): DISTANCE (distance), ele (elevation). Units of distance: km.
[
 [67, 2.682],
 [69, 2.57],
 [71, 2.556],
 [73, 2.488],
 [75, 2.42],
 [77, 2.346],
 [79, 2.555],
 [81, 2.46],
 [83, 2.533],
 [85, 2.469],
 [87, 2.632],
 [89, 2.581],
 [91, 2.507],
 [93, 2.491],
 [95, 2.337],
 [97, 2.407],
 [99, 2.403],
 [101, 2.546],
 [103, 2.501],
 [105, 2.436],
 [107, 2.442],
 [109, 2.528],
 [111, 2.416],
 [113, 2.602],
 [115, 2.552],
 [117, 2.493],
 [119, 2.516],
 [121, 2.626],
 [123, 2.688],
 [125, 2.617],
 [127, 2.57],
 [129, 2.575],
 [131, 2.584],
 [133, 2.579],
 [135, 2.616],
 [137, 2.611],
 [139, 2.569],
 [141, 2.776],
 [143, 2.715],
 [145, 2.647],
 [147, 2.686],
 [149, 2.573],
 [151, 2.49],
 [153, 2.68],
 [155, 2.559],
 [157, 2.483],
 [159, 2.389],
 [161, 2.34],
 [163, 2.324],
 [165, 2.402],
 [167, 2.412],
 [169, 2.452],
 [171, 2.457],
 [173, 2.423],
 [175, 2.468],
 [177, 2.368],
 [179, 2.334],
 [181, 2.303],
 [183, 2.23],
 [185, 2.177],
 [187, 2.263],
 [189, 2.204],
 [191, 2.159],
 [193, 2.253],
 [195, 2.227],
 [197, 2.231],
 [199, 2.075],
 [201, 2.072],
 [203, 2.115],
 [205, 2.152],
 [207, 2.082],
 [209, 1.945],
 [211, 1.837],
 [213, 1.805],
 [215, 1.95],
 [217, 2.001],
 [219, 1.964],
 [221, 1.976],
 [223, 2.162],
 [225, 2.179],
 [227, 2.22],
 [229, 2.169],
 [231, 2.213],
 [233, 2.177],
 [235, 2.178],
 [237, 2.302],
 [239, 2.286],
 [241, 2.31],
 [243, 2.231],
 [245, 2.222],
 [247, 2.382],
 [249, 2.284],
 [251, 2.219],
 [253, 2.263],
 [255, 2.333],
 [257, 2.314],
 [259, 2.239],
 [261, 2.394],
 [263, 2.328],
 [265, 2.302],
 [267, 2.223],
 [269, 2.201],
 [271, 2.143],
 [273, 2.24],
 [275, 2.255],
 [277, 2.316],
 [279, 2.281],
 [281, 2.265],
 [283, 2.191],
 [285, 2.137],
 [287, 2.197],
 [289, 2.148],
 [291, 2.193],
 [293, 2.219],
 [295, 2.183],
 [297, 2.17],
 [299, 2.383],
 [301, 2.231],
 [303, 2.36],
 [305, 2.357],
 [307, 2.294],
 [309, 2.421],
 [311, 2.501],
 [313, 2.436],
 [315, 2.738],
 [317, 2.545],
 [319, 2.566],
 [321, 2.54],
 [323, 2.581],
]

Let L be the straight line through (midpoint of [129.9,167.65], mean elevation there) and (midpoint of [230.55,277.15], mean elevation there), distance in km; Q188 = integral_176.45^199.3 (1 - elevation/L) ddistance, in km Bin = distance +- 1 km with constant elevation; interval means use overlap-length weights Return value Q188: 1.93 km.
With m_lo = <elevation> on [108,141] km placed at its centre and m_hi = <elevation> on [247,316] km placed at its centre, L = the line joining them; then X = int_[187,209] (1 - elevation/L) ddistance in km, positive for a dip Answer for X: 2.6 km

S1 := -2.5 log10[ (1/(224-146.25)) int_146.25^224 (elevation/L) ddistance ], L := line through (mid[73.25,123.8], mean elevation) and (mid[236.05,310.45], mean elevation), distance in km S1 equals 0.061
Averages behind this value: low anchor 2.5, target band 2.26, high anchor 2.27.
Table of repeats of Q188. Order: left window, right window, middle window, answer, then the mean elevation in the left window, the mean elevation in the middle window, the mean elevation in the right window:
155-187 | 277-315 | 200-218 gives 2.70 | 2.37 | 2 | 2.29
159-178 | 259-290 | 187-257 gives 4.96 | 2.4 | 2.16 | 2.24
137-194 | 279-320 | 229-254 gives 1.28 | 2.44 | 2.25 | 2.33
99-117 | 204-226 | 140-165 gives -2.79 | 2.5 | 2.55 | 2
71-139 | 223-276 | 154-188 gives 0.32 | 2.52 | 2.38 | 2.25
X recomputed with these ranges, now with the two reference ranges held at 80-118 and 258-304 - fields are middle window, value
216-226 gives 1.2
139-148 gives -1.0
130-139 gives -0.6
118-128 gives -0.6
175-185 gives 0.3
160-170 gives 0.1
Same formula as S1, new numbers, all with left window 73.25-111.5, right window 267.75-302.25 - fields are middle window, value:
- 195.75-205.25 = 0.10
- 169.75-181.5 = -0.01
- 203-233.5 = 0.13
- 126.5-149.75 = -0.09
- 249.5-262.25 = -0.02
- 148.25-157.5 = -0.07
